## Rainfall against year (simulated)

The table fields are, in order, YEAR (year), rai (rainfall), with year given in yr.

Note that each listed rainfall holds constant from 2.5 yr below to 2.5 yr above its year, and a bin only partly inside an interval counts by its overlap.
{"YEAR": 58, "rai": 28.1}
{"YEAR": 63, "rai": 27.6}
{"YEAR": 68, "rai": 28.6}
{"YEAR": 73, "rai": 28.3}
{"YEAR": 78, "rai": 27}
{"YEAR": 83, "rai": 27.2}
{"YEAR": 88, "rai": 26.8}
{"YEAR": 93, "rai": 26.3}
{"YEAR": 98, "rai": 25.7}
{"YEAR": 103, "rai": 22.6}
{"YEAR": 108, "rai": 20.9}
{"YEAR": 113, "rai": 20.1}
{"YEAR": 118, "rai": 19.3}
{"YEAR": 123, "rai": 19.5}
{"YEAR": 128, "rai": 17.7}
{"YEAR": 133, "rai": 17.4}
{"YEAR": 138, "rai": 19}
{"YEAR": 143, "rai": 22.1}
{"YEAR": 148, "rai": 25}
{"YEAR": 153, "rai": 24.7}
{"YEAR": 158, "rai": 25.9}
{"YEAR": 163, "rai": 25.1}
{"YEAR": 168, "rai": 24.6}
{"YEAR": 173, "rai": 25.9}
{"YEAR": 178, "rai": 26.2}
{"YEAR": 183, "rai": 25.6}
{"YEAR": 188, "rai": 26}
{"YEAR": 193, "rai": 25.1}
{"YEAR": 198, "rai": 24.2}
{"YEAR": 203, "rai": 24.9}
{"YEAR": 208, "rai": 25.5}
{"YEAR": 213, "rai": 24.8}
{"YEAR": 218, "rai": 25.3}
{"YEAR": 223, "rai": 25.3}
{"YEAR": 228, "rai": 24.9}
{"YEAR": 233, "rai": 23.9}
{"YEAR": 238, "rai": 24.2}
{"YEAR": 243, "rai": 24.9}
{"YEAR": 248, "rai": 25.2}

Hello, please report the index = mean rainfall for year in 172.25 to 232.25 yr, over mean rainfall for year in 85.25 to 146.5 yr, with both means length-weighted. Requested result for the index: 1.2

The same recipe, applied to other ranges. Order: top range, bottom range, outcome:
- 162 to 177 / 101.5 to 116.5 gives 1.21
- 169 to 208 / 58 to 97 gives 0.93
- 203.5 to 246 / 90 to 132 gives 1.16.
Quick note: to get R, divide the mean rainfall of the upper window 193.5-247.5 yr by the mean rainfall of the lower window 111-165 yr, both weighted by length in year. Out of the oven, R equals 1.16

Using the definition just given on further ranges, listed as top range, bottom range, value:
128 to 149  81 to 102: 0.77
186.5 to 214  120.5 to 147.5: 1.28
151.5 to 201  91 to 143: 1.21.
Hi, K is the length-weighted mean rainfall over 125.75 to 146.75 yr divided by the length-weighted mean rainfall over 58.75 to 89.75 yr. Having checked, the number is 0.7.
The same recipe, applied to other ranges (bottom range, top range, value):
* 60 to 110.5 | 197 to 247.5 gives 0.95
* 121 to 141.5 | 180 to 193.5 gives 1.38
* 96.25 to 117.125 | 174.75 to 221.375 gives 1.15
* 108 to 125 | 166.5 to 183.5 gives 1.29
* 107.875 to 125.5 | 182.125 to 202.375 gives 1.27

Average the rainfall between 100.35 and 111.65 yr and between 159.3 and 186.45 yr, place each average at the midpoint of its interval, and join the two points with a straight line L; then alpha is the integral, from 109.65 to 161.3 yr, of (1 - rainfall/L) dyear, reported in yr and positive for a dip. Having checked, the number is 5.0 yr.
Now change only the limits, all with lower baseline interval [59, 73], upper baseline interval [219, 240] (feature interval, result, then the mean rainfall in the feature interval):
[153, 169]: 0.6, 25.2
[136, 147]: 2.2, 21.2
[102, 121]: 4.6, 20.5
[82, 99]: 0.7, 26.5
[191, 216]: 0.3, 24.9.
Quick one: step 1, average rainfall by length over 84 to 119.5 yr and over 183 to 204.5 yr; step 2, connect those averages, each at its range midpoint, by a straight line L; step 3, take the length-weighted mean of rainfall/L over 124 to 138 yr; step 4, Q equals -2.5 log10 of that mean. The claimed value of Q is 0.31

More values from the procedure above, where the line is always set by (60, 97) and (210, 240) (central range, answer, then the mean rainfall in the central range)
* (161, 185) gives 0.01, 25.5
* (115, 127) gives 0.35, 19.2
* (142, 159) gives 0.07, 24.5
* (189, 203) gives 0.02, 24.8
